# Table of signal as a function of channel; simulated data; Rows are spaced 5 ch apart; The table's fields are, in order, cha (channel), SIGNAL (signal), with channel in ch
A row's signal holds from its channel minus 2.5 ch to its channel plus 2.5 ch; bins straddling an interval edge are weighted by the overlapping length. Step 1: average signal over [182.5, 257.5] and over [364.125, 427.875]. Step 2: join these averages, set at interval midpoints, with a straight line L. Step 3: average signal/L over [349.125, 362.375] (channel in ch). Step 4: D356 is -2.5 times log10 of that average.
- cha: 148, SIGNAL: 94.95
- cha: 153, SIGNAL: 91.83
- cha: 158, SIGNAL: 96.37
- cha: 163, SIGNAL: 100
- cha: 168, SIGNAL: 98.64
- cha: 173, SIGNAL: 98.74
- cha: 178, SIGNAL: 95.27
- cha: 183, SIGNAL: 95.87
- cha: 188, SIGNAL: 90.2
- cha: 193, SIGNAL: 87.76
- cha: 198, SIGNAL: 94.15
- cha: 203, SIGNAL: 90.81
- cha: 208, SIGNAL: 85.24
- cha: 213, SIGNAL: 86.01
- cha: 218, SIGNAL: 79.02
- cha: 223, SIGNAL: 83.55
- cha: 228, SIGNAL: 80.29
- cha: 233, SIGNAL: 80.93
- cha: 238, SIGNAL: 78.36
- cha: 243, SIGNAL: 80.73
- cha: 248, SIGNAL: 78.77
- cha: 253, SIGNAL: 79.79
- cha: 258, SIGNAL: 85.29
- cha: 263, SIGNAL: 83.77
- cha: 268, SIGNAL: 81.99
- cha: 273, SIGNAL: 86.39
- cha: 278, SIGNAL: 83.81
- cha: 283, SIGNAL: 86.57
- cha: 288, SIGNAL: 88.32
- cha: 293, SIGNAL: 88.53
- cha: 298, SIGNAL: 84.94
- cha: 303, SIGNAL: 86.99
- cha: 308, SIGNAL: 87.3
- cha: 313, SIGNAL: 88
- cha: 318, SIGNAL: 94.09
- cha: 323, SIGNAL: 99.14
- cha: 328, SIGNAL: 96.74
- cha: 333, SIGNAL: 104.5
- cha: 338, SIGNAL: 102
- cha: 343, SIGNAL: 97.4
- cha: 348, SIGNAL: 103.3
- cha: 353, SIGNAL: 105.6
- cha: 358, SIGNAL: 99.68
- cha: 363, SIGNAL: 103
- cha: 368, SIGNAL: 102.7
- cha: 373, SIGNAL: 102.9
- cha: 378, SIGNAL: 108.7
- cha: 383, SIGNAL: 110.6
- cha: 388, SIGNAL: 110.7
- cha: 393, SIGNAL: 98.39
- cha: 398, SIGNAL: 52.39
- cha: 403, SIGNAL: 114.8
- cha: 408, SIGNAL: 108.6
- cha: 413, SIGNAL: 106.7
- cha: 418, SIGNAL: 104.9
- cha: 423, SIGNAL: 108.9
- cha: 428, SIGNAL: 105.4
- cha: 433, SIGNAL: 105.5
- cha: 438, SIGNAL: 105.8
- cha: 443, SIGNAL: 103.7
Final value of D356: -0.05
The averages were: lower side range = 84.5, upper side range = 103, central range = 103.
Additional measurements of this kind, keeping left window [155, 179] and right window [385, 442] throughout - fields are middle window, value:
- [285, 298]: 0.14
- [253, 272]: 0.19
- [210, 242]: 0.21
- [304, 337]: 0.06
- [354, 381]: -0.02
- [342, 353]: -0.01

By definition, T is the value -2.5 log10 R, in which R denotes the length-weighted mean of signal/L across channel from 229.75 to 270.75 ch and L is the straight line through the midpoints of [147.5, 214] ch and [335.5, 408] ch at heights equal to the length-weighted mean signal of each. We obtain 0.18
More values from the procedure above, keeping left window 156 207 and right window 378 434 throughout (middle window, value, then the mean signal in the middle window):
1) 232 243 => 0.21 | 79.7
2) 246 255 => 0.22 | 79.3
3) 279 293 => 0.13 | 87.2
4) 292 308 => 0.14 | 86.7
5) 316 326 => 0.03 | 96.7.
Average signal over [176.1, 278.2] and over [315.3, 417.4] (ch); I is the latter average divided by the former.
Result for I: 1.2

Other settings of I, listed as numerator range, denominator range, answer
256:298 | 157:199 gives 0.90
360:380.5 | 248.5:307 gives 1.23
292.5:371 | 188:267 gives 1.15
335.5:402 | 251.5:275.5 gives 1.20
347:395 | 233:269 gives 1.29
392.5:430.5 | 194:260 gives 1.20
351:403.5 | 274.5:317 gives 1.15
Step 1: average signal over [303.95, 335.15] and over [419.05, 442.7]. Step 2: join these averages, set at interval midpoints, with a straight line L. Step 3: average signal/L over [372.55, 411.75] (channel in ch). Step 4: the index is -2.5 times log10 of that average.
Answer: 0.011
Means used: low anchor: 94.5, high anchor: 106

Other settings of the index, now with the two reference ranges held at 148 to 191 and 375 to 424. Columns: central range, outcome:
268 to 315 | 0.15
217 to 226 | 0.19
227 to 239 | 0.22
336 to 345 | 0.01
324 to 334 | 0.00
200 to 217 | 0.12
